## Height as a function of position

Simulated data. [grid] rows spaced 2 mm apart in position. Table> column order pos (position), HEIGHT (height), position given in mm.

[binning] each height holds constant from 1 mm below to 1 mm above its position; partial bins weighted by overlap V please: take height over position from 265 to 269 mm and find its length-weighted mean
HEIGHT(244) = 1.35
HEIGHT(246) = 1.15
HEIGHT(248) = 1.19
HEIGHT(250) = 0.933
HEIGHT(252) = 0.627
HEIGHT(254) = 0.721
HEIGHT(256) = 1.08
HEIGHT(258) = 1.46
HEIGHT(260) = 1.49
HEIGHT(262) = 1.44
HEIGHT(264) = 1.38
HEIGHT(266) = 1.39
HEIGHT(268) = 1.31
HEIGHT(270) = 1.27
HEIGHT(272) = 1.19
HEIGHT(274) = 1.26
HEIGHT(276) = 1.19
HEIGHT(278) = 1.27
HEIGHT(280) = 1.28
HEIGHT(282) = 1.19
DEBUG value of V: 1.35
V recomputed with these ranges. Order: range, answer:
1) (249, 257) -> 0.84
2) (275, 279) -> 1.23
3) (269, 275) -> 1.24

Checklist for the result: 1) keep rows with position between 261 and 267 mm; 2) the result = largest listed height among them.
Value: 1.44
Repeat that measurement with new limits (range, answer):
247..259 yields 1.46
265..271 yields 1.39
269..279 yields 1.27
